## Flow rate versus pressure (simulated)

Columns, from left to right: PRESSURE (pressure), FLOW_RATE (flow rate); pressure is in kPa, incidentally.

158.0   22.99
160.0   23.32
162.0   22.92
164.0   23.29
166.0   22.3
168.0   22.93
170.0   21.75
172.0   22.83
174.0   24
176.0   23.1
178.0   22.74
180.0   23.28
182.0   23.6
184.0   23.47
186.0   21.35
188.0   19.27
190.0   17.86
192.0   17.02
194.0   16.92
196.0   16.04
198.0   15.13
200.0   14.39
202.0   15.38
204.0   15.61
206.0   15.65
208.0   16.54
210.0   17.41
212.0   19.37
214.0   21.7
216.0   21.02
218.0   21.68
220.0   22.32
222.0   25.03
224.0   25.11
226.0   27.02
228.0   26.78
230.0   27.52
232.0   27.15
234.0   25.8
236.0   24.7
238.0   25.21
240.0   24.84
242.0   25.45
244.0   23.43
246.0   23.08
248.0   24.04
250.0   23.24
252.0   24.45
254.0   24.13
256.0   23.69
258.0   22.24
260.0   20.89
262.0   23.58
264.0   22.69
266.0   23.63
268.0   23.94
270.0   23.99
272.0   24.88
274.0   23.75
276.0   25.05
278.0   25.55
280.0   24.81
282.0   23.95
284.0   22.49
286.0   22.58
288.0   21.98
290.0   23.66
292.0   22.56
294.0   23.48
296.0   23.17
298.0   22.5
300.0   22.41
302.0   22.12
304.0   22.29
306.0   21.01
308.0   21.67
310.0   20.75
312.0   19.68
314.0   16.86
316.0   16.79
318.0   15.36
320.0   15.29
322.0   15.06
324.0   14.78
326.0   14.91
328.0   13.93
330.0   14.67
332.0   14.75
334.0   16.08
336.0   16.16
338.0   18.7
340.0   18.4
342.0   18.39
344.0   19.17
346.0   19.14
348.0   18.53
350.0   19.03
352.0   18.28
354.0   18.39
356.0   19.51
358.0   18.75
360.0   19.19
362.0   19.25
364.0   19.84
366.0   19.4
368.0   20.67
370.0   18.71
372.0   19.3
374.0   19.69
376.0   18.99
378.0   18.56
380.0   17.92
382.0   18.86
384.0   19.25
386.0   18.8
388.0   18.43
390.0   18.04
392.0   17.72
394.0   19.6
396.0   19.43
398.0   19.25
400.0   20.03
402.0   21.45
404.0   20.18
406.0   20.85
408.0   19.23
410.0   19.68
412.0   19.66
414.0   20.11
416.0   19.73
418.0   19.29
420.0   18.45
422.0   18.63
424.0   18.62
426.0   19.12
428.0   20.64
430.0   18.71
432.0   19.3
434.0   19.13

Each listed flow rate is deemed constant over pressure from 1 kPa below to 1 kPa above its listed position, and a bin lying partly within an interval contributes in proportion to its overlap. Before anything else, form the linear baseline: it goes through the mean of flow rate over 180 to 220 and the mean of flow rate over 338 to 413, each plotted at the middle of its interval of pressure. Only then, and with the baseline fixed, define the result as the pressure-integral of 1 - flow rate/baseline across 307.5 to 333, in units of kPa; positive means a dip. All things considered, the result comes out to 3.48 kPa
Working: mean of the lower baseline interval 18.6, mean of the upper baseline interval 19.2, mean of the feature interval 16.4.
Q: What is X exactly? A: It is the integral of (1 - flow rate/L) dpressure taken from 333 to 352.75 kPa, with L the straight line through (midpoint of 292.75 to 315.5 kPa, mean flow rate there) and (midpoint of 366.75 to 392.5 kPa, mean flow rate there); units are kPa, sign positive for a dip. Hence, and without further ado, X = 1.9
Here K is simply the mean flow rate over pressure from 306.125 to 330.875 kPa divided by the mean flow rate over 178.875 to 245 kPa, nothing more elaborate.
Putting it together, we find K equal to 0.79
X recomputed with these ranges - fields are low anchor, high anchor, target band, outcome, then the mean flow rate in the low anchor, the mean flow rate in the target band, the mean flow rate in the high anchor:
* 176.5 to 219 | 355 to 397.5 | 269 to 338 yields -4.6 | 18.9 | 20.2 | 19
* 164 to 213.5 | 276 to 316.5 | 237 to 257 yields -3.0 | 19.6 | 24.2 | 22.2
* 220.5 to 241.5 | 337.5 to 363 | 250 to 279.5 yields 0.1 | 25.8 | 23.7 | 18.8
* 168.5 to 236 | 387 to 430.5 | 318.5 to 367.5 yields 6.0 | 21.1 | 17.5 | 19.4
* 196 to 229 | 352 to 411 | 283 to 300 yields -2.8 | 19.9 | 22.8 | 19.3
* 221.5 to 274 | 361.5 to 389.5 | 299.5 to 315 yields 0.8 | 24.5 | 20.8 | 19.1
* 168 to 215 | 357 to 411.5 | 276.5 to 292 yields -3.4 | 19.4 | 23.6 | 19.3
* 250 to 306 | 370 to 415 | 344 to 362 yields 1.6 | 23.3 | 18.9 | 19.3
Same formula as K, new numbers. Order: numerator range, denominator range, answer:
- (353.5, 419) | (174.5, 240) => 0.91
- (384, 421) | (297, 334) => 1.08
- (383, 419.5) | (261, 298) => 0.82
